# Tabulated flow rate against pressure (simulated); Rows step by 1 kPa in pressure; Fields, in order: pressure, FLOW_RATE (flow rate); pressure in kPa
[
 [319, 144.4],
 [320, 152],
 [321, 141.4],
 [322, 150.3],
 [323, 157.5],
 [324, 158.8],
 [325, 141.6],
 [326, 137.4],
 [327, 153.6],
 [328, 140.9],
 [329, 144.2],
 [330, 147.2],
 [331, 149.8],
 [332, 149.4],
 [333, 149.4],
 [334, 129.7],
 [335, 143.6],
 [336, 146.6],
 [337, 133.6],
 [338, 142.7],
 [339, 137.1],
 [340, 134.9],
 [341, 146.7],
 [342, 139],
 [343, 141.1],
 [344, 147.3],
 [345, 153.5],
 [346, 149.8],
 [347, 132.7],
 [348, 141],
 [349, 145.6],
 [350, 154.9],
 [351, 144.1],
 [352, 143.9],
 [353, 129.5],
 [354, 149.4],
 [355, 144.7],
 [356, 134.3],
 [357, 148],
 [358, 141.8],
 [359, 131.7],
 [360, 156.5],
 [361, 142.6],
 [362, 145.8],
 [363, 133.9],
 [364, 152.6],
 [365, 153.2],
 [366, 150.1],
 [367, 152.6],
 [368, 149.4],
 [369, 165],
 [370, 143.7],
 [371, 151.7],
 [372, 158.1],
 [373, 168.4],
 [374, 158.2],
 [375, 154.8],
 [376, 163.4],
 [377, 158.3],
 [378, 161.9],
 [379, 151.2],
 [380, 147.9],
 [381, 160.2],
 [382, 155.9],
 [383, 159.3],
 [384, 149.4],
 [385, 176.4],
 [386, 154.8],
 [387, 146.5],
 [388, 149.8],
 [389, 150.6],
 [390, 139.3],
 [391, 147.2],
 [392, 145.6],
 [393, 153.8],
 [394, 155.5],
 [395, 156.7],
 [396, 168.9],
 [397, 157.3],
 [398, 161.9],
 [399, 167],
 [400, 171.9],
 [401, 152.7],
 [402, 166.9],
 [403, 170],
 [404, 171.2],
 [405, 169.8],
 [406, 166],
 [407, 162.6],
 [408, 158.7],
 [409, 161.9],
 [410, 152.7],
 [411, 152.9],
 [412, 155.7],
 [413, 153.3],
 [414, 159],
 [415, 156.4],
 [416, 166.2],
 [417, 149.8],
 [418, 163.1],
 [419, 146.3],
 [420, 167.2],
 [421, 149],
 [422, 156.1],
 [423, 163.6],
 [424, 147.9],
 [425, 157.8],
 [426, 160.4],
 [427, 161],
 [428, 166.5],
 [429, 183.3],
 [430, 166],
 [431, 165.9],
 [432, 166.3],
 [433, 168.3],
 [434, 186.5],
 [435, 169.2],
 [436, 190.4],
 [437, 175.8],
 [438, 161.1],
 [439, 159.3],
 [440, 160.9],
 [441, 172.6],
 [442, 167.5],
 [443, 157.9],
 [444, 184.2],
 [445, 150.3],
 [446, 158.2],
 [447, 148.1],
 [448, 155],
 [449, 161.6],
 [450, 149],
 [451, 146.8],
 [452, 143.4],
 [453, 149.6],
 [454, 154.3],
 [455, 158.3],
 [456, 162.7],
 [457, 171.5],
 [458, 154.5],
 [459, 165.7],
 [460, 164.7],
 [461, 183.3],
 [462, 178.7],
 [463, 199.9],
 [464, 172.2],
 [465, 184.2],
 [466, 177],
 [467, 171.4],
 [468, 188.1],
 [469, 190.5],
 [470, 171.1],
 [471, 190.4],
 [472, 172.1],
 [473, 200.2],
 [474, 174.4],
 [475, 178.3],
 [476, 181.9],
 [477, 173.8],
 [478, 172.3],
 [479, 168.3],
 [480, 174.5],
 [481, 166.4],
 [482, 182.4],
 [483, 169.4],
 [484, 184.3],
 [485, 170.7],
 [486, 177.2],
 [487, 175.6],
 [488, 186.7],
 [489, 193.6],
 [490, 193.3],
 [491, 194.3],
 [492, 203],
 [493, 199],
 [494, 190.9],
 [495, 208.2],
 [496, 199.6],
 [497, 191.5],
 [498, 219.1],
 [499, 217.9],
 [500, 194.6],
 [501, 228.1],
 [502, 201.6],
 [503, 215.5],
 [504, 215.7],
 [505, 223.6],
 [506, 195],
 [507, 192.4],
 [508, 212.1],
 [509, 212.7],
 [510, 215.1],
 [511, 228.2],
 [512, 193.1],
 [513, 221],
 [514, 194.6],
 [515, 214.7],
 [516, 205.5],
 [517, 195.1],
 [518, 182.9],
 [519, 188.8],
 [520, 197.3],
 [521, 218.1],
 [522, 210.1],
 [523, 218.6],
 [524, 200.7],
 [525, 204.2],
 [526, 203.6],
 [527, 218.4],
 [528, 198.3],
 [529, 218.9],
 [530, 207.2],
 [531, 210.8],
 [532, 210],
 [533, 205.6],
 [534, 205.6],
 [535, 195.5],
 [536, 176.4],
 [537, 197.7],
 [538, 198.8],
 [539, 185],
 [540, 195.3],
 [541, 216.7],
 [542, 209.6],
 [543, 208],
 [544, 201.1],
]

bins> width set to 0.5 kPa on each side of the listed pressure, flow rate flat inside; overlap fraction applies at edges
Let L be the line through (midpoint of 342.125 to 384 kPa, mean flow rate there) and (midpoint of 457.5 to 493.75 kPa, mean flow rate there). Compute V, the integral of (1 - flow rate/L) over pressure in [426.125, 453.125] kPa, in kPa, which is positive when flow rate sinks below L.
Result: 1.0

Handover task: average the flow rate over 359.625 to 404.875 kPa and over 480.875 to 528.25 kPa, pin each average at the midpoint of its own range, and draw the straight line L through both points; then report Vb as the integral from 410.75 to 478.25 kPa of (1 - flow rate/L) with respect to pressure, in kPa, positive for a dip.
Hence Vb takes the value 4.60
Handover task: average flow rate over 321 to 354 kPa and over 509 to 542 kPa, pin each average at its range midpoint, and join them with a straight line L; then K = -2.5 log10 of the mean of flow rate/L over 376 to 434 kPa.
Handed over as 0.04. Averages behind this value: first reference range 144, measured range 159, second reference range 204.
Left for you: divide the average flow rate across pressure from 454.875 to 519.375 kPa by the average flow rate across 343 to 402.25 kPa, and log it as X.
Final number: 1.25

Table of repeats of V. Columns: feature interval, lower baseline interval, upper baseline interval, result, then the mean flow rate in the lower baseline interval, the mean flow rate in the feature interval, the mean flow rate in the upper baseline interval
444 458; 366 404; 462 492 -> 1.49 kPa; 157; 156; 181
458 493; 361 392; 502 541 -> 1.55 kPa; 153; 180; 205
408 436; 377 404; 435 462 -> -0.30 kPa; 157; 162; 162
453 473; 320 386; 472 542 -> 1.04 kPa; 148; 174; 198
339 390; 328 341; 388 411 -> 0.30 kPa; 142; 149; 159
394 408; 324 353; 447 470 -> -0.76 kPa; 144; 164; 167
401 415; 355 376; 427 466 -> -0.24 kPa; 150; 161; 166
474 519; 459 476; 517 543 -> -1.02 kPa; 181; 195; 203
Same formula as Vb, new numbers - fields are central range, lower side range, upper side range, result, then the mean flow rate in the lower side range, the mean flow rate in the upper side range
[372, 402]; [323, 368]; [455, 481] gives -0.33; 144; 176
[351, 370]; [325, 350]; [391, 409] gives 0.56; 143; 162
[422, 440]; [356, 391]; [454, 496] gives 0.08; 152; 180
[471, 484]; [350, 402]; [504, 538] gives 0.85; 152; 205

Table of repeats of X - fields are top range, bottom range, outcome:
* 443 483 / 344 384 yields 1.13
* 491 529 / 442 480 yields 1.22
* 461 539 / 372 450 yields 1.22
